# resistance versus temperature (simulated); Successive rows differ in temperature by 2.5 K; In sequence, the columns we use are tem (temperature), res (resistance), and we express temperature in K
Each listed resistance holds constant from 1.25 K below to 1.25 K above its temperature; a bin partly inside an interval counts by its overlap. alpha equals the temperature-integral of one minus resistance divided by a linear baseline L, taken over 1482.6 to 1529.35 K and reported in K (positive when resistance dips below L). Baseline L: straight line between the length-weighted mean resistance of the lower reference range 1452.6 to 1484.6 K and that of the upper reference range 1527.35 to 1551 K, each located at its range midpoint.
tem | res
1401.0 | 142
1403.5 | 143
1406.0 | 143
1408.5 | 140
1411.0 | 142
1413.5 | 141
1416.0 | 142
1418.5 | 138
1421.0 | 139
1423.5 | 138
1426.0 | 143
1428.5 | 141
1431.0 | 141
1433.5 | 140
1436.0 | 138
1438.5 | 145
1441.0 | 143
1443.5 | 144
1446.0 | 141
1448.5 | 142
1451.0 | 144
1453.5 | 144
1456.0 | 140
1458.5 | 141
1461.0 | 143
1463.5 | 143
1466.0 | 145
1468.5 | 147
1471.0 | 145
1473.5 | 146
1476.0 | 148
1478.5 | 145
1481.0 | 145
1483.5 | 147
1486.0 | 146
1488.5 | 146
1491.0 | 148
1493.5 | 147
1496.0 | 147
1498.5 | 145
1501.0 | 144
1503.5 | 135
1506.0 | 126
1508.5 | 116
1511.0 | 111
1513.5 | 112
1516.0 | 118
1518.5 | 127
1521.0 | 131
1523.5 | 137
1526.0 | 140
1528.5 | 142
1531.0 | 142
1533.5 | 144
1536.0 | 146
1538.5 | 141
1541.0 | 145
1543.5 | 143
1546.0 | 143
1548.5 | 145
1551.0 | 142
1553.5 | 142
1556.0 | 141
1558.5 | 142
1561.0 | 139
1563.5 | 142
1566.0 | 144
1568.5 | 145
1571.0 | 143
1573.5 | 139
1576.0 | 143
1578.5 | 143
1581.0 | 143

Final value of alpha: 2.9 K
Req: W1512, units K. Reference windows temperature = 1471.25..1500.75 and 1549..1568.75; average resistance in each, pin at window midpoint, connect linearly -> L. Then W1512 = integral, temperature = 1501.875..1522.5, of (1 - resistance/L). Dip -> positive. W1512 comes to 3.16 K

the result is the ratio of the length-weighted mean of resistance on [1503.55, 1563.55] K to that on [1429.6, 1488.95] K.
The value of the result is 0.9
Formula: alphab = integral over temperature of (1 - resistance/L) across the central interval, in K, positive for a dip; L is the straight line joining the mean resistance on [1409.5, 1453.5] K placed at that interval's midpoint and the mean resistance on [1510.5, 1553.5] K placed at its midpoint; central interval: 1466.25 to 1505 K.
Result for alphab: -1.83 K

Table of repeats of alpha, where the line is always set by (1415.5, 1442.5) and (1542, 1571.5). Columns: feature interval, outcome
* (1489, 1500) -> -0.4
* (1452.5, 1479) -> -0.6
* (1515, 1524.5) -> 0.9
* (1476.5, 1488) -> -0.4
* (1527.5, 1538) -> -0.1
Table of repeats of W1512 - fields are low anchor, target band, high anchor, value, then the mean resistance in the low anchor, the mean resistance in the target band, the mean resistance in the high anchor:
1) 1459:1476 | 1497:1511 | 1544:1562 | 1.2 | 145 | 131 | 142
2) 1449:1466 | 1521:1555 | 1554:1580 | 0.1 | 143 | 142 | 142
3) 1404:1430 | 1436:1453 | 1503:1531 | -0.7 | 141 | 143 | 127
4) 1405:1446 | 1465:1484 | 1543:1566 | -0.6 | 141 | 146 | 142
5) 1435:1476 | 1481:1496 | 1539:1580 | -0.4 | 143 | 147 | 143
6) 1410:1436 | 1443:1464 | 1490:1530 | -0.7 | 140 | 142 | 133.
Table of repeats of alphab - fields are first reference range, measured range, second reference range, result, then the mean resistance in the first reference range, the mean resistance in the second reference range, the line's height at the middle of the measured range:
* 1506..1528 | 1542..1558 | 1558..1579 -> -0.8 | 125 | 142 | 136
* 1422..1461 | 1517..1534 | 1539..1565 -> 0.6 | 142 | 142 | 142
